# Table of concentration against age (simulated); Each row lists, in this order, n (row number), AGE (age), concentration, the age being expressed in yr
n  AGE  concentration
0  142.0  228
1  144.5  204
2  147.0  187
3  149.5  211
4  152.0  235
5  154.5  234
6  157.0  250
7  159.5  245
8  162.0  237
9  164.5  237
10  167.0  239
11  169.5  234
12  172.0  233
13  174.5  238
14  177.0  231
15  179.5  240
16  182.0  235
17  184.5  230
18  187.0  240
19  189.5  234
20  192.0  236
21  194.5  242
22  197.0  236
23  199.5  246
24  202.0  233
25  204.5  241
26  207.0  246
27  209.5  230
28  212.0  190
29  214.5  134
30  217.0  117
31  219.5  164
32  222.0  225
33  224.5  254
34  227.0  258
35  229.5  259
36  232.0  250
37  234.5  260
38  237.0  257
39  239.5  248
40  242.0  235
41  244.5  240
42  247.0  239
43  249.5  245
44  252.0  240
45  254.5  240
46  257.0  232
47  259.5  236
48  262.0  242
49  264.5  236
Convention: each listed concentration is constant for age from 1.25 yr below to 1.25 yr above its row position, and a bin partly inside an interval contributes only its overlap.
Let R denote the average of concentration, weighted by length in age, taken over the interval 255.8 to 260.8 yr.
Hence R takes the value 234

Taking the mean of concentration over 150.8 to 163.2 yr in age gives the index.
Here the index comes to 240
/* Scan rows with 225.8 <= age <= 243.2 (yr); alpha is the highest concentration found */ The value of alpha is 260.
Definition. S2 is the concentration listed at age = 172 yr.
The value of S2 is 233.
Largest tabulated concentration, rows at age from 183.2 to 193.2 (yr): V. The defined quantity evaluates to 240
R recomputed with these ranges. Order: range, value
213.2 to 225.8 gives 179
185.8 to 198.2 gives 238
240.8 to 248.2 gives 238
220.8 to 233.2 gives 249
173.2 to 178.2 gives 235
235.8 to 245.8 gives 245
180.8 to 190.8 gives 235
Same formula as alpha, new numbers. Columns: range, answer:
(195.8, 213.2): 246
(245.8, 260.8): 245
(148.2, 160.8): 250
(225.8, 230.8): 259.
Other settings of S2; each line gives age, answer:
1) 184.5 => 230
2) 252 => 240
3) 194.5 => 242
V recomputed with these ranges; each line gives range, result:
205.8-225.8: 254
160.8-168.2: 239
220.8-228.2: 258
